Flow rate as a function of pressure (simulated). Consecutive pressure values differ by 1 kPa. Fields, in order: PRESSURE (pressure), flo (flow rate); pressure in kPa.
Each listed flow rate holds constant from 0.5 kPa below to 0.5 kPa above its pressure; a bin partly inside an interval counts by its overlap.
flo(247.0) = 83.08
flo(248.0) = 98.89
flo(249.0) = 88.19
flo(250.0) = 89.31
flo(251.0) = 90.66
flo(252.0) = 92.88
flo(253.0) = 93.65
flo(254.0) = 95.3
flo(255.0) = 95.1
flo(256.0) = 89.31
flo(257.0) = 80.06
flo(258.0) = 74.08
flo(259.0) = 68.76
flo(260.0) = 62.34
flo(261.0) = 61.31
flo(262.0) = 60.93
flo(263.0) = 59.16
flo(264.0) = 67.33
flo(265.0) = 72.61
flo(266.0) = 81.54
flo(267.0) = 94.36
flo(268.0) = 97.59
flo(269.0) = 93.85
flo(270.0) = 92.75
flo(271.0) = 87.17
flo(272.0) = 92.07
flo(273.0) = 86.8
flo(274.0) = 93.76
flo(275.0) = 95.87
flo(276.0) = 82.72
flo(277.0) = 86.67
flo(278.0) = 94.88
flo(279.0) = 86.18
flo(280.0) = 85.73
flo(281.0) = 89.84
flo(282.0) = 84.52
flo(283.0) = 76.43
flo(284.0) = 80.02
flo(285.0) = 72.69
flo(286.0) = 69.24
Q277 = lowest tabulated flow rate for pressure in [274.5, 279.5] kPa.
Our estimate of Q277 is 82.72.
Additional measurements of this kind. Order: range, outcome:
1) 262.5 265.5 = 59.16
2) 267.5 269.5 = 93.85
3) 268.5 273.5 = 86.8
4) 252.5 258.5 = 74.08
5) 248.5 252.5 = 88.19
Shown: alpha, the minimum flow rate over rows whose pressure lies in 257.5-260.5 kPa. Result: 62.34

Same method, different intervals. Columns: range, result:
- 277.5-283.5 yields 76.43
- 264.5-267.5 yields 72.61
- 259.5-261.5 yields 61.31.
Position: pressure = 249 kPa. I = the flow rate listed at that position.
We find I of 88.19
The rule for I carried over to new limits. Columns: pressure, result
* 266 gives 81.54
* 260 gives 62.34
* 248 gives 98.89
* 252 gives 92.88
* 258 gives 74.08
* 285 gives 72.69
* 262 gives 60.93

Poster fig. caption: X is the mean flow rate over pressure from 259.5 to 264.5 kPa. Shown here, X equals 62.2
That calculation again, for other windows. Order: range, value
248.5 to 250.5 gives 88.8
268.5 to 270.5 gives 93.3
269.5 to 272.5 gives 90.7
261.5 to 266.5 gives 68.3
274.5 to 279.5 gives 89.3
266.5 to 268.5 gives 96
